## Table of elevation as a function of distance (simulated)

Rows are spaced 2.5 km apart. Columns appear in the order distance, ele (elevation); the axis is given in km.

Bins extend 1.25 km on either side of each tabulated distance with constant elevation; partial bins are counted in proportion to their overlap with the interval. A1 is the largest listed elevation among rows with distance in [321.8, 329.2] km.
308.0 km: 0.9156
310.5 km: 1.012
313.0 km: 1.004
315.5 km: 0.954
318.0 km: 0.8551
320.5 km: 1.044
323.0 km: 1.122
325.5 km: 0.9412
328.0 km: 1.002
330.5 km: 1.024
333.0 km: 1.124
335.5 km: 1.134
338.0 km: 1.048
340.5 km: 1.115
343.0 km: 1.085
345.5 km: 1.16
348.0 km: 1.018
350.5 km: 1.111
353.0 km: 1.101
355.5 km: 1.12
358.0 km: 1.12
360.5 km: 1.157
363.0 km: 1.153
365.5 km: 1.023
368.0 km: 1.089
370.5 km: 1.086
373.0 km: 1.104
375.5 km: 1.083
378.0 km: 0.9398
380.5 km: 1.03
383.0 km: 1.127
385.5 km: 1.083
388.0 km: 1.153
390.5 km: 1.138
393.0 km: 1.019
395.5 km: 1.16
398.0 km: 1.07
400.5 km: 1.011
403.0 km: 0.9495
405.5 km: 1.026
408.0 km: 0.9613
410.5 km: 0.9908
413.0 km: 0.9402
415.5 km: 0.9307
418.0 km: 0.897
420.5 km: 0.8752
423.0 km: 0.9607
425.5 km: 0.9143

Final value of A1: 1.122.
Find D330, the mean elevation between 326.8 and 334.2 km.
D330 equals 1.05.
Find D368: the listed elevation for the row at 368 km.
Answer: 1.089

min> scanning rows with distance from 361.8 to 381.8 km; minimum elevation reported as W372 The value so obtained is 0.9398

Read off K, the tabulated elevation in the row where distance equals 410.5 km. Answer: 0.9908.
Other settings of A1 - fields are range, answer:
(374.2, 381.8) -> 1.083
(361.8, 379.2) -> 1.153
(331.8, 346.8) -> 1.16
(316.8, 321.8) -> 1.044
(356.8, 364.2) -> 1.157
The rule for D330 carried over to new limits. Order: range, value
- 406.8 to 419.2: 0.944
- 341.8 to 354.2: 1.1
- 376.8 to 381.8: 0.987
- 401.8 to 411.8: 0.982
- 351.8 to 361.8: 1.12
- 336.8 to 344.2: 1.08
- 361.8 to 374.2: 1.09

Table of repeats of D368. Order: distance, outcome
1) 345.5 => 1.16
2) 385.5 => 1.083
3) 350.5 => 1.111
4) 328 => 1.002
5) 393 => 1.019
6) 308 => 0.9156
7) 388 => 1.153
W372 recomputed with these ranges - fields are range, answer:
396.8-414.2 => 0.9402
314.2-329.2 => 0.8551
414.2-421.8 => 0.8752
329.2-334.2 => 1.024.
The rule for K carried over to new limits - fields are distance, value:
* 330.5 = 1.024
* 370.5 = 1.086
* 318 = 0.8551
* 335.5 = 1.134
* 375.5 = 1.083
